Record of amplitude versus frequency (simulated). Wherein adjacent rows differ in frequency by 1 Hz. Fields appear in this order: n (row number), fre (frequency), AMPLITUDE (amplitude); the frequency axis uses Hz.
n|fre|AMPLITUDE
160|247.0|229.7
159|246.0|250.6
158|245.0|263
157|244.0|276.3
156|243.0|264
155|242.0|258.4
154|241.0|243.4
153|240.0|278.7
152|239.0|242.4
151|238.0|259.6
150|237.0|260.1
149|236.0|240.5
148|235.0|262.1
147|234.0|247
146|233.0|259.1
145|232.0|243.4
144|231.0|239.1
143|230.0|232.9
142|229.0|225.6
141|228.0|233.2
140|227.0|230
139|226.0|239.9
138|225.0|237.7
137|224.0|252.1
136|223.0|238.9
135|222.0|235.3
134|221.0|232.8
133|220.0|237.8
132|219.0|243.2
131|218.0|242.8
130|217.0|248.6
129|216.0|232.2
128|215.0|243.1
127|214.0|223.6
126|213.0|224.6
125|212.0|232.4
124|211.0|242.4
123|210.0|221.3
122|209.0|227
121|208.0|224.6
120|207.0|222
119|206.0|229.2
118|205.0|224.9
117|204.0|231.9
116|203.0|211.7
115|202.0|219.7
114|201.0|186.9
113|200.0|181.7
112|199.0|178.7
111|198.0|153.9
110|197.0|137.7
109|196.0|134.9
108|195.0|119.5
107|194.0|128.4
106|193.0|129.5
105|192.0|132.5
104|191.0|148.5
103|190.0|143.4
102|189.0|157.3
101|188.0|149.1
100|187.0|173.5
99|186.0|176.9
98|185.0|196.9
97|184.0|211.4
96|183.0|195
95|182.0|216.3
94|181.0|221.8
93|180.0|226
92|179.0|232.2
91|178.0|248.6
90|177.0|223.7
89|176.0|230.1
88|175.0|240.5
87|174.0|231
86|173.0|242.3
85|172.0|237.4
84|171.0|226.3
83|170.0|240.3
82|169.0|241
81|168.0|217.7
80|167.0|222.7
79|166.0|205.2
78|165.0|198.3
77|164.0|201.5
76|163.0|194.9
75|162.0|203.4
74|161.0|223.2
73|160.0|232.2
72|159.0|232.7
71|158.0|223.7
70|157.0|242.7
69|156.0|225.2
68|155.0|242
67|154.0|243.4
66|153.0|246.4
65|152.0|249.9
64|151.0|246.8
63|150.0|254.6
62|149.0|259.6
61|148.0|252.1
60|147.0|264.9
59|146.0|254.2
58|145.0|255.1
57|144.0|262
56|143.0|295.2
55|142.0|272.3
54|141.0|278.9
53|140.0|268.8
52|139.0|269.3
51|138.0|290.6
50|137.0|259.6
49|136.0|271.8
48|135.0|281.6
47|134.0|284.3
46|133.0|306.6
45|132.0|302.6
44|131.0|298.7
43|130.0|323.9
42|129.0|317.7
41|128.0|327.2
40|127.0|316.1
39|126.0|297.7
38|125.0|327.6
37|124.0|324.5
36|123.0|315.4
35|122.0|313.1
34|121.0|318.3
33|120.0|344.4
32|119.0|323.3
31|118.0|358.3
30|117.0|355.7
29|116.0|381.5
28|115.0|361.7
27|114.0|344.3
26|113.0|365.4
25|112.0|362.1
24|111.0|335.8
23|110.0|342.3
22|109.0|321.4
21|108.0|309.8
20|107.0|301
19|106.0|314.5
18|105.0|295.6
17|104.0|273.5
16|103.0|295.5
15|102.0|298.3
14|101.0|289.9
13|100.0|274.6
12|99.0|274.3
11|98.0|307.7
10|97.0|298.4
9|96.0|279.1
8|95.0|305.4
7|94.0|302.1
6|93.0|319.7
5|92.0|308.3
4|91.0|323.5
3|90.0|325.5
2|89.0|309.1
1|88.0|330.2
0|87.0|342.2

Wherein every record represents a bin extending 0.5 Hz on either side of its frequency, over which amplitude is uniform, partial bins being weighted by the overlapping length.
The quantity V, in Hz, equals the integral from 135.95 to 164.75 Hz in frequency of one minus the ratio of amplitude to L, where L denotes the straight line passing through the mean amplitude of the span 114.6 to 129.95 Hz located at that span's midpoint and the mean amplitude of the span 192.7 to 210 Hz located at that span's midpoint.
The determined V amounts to 3.4 Hz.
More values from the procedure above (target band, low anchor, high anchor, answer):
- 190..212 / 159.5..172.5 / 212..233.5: 4.4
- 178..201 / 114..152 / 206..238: 7.8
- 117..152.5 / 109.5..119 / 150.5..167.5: 0.4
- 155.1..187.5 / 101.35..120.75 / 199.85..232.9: 6.3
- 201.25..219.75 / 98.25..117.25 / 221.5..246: 2.2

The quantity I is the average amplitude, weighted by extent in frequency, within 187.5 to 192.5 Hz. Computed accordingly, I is 146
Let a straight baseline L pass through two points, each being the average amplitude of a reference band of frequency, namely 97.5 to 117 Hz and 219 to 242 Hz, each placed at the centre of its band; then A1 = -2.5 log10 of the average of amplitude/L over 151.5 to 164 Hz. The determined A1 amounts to 0.253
